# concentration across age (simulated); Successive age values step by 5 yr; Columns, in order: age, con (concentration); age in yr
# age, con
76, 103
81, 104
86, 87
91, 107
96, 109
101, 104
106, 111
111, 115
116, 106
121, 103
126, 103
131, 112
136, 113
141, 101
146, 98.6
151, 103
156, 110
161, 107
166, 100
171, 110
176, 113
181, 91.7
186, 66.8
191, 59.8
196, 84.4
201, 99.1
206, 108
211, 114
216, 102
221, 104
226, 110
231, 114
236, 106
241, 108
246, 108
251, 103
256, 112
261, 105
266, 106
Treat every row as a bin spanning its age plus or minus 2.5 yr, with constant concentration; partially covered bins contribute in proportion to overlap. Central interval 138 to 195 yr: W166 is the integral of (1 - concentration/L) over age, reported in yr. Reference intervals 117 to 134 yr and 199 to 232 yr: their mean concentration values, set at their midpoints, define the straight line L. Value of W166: 5.5 yr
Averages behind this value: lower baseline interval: 106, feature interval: 96.3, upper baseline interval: 107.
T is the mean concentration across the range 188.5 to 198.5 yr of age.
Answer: 72.1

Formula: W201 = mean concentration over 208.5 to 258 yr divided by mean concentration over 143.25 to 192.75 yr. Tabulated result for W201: 1.1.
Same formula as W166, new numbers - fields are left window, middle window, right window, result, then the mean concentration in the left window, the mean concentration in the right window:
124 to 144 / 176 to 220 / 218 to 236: 6.41 yr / 107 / 109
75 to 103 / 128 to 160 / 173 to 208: -3.76 yr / 102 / 89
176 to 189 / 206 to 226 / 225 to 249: -1.53 yr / 85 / 109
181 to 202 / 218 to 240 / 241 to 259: -2.61 yr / 77.7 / 108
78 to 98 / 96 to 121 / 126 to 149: -1.23 yr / 102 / 106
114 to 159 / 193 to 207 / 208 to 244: 1.67 yr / 106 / 108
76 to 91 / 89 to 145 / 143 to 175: -3.26 yr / 98.7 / 105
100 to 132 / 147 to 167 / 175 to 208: -1.68 yr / 108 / 87.6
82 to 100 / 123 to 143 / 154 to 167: -0.57 yr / 102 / 106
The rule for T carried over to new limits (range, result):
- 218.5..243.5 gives 108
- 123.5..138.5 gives 109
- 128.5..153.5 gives 106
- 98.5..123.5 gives 108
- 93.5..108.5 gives 108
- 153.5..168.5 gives 106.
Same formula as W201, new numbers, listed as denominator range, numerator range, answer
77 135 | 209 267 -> 1.02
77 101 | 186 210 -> 0.86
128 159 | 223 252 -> 1.02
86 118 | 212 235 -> 1.01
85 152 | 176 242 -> 0.93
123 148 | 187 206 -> 0.79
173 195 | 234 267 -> 1.28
